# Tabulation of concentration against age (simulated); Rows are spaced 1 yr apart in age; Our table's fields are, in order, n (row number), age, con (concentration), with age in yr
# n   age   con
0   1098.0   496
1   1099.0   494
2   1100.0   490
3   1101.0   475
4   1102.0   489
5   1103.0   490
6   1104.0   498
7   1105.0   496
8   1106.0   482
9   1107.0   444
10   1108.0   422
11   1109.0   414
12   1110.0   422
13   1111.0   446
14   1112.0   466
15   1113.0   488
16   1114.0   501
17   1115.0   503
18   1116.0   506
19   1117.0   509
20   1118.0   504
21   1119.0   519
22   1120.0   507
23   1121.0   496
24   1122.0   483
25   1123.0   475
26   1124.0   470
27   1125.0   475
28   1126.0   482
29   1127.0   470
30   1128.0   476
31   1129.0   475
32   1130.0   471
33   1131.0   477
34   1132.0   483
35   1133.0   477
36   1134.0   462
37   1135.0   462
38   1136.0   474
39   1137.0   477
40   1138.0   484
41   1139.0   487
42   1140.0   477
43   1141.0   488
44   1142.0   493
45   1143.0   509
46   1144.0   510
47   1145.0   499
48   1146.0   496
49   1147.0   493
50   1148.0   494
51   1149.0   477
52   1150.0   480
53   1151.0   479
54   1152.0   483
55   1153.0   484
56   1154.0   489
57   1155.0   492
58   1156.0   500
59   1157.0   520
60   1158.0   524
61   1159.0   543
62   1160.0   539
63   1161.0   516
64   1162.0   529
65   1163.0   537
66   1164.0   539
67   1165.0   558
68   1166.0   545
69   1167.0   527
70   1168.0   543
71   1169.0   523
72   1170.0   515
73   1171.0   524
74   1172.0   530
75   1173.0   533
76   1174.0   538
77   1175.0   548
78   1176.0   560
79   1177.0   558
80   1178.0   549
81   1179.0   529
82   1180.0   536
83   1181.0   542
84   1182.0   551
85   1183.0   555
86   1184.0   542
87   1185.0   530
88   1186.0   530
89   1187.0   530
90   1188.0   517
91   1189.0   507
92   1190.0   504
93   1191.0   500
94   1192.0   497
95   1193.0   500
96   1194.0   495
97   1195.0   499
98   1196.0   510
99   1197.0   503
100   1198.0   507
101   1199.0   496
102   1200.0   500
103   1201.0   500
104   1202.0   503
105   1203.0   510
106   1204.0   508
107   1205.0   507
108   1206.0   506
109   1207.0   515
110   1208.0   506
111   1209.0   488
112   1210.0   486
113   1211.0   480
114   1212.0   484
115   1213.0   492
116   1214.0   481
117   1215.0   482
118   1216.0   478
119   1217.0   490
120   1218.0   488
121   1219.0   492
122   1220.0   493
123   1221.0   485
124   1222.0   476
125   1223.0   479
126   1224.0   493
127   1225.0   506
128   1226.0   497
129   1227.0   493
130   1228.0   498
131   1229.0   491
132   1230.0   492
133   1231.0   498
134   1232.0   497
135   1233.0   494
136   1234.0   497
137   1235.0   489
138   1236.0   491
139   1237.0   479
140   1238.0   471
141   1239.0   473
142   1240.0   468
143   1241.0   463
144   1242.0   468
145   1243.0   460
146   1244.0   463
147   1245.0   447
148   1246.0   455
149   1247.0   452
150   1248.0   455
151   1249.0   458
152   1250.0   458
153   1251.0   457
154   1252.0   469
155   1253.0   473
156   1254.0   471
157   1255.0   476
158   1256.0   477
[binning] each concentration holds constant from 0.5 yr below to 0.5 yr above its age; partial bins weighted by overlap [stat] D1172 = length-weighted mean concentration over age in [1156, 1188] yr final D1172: 536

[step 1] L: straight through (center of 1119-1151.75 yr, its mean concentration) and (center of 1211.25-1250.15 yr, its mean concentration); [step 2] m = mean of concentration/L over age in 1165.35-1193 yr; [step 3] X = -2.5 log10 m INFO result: -0.11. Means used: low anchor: 484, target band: 532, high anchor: 480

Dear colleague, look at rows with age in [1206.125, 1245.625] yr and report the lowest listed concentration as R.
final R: 447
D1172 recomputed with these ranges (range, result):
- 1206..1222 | 489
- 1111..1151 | 486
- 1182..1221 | 503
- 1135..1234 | 507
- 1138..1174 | 511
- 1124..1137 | 474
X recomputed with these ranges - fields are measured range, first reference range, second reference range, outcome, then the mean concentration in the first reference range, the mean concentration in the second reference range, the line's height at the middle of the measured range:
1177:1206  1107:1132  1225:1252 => -0.09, 477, 476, 476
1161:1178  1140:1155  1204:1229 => -0.10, 491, 492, 491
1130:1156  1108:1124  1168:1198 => 0.03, 480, 526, 499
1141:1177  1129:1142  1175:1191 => -0.02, 477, 535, 506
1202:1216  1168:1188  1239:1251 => 0.01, 538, 459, 501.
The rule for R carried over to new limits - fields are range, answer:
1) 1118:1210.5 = 462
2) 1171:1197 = 495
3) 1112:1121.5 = 466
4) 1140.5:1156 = 477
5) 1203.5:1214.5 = 480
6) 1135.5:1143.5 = 474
